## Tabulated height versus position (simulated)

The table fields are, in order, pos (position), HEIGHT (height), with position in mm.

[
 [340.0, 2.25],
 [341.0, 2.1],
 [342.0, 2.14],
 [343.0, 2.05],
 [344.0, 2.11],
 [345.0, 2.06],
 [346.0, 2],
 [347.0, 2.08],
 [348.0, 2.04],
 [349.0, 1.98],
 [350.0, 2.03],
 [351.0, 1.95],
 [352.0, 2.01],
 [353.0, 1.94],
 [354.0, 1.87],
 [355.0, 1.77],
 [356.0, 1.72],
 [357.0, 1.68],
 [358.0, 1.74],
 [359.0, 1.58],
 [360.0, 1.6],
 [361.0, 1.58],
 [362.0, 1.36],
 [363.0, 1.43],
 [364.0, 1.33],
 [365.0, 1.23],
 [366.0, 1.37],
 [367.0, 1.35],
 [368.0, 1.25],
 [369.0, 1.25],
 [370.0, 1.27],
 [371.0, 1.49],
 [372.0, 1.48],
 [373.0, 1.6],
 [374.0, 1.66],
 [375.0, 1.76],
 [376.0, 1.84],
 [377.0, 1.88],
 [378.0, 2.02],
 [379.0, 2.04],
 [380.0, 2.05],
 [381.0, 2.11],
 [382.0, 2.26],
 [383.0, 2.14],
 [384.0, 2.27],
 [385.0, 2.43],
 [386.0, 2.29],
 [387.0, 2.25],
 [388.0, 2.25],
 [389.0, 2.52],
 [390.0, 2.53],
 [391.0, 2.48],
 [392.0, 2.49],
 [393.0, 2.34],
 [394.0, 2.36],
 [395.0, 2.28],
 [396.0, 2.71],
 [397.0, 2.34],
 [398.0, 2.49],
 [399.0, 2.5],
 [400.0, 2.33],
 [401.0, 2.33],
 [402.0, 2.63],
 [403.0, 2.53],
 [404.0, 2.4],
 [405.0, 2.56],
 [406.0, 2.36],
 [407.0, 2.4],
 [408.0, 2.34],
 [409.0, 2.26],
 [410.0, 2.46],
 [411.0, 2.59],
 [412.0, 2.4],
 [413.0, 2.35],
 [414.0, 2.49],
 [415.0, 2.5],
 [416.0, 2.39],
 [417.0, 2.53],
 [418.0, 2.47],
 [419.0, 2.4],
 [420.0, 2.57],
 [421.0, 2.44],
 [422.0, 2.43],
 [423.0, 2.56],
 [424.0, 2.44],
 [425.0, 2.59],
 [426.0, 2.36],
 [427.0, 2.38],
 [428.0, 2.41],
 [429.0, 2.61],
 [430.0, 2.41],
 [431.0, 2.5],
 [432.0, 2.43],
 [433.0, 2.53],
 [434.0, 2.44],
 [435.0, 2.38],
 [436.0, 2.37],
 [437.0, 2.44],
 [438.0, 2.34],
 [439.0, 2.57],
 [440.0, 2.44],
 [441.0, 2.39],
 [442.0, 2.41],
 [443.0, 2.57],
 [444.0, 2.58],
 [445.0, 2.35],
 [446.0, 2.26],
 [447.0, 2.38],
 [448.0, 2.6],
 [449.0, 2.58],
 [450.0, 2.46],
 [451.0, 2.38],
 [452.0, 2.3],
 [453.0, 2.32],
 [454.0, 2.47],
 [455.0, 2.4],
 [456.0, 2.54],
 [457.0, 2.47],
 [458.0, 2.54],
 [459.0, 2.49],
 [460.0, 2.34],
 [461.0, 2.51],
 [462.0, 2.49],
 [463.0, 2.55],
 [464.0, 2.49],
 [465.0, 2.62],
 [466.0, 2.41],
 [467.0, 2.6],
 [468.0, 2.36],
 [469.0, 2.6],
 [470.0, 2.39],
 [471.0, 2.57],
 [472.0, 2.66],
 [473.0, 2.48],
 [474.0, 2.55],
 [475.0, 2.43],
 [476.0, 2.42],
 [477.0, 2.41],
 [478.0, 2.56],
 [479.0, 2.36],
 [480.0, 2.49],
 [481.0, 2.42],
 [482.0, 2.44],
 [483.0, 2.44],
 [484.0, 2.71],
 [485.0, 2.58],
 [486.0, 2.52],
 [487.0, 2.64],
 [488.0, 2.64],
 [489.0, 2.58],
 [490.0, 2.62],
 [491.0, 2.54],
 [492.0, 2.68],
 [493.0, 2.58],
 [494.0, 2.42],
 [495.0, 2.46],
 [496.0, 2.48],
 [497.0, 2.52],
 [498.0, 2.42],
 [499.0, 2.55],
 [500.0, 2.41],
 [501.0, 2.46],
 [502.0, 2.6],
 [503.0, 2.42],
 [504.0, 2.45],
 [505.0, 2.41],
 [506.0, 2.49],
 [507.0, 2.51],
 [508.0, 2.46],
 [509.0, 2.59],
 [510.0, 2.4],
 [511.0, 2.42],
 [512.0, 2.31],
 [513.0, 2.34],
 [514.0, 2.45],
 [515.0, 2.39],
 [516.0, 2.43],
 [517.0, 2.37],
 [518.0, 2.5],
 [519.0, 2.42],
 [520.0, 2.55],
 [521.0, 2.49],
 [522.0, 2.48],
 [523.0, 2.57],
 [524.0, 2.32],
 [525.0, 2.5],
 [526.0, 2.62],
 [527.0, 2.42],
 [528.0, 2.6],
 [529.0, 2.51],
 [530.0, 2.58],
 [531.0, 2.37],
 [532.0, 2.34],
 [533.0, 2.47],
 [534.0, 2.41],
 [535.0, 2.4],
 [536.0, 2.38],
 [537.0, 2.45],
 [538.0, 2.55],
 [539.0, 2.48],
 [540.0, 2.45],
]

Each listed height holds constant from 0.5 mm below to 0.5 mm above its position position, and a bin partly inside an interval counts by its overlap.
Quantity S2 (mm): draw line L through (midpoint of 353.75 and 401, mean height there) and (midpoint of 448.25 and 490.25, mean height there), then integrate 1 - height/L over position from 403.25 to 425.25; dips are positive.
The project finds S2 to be -3.0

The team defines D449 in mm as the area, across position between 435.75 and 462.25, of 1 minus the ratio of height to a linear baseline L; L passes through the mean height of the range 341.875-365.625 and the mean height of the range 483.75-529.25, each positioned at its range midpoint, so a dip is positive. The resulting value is -2.5 mm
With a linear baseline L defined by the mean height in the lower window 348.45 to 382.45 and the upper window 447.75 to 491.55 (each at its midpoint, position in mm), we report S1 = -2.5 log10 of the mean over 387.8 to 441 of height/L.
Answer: -0.185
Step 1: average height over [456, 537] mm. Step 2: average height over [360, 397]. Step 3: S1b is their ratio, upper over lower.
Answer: 1.30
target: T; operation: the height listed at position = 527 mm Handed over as 2.42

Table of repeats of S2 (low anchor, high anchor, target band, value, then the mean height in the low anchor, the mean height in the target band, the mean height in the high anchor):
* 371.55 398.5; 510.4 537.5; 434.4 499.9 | -4.09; 2.18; 2.49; 2.45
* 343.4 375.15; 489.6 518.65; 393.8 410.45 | -4.53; 1.67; 2.43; 2.47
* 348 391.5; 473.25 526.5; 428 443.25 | -2.04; 1.83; 2.45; 2.49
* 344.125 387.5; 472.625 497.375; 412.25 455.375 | -4.74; 1.79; 2.45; 2.52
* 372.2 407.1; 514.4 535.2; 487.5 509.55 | -0.80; 2.26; 2.51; 2.46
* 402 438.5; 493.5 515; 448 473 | -0.33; 2.45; 2.48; 2.45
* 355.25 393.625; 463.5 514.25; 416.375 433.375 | -2.74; 1.84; 2.47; 2.5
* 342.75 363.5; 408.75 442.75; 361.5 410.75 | 1.43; 1.83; 2.07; 2.45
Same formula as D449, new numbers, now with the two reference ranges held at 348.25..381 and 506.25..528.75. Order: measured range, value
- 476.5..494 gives -1.9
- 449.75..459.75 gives -1.4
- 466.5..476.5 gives -1.3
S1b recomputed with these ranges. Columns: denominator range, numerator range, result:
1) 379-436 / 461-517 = 1.03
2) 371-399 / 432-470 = 1.13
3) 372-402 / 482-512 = 1.13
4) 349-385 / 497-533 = 1.43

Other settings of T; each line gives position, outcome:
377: 1.88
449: 2.58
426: 2.36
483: 2.44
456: 2.54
